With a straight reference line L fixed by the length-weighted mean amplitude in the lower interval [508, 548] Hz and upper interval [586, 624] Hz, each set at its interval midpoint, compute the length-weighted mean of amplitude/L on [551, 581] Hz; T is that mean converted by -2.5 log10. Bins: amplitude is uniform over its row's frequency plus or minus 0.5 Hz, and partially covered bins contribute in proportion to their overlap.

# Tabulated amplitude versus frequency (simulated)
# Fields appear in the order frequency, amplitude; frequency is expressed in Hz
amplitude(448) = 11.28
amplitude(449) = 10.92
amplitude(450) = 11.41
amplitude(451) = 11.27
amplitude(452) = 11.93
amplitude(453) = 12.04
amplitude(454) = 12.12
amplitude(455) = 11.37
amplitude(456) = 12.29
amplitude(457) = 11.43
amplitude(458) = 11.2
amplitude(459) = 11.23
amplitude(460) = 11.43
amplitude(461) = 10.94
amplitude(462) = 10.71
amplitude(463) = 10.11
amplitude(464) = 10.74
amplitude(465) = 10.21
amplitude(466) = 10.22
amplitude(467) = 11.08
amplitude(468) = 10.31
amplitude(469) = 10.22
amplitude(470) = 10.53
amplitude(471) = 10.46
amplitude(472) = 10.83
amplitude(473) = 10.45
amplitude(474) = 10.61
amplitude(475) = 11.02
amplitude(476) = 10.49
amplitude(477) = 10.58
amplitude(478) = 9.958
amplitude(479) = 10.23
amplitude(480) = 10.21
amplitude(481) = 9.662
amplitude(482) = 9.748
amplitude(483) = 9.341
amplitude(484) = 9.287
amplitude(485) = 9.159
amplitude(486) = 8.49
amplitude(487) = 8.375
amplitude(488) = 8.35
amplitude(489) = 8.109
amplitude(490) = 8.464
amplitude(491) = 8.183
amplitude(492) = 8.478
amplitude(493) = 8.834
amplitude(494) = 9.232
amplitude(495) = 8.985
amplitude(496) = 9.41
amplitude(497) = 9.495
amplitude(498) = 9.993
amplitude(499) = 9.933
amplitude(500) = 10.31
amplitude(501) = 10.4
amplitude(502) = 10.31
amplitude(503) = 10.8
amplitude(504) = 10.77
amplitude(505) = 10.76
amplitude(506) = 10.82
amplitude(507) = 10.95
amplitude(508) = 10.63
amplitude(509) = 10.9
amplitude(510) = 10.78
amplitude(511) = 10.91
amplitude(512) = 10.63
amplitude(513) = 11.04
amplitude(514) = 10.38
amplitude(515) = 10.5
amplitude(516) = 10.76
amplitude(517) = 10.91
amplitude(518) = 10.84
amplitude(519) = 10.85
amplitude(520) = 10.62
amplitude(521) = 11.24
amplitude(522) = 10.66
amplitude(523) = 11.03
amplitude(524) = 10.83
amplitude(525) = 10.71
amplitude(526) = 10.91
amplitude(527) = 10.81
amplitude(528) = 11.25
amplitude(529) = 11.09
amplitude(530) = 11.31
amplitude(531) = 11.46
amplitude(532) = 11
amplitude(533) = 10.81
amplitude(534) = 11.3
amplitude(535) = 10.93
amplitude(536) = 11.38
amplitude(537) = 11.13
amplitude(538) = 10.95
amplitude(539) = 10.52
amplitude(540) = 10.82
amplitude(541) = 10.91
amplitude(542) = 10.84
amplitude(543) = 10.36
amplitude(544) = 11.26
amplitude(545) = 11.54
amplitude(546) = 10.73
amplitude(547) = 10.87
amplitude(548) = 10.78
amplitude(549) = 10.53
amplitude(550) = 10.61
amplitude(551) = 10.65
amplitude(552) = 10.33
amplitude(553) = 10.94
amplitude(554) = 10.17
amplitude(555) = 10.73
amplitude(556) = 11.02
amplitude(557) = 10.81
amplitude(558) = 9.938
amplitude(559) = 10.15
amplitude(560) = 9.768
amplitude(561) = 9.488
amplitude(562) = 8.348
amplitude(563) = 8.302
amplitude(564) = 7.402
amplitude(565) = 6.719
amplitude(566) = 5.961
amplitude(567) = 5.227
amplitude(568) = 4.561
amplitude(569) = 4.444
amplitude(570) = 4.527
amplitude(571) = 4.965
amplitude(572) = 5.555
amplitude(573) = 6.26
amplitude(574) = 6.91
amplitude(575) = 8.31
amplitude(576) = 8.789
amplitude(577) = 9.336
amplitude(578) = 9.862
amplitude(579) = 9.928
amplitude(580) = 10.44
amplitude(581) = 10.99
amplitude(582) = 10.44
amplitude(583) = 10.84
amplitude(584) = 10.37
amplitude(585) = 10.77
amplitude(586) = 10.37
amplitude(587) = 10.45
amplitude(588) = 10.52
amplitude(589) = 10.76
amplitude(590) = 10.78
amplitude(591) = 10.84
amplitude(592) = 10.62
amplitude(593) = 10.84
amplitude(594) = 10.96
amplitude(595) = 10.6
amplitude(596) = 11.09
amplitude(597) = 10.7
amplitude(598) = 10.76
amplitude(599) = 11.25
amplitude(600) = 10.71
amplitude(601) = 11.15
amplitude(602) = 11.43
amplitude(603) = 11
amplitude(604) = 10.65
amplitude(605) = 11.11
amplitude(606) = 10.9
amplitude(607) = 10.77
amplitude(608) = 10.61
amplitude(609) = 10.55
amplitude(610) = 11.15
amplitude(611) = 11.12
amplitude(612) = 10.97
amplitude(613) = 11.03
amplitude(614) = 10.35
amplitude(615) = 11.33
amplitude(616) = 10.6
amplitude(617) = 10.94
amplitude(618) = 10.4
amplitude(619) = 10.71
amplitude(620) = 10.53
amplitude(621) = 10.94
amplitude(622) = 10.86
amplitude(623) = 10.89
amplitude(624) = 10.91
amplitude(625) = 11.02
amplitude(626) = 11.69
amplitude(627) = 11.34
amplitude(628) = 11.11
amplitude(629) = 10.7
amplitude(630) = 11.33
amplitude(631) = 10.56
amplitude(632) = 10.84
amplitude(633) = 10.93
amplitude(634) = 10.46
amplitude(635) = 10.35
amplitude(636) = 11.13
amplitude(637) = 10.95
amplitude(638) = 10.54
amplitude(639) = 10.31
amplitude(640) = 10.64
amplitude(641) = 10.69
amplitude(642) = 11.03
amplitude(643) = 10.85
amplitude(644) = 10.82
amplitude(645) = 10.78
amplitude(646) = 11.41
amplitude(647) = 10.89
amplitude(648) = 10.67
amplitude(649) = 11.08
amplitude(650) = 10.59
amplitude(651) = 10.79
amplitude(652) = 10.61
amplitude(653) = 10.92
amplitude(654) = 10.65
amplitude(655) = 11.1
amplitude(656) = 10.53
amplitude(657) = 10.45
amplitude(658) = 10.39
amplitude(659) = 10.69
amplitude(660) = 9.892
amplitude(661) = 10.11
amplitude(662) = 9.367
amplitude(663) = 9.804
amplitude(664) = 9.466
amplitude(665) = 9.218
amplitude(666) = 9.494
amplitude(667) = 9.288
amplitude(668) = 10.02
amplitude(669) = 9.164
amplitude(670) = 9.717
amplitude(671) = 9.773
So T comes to 0.29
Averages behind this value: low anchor 10.9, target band 8.33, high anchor 10.8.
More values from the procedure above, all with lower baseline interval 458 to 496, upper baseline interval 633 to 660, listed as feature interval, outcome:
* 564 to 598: 0.17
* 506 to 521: -0.07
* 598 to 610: -0.04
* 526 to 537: -0.10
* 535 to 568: 0.04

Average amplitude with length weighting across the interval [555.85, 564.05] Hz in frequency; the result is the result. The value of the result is 9.52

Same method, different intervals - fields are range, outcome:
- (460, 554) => 10.4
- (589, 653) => 10.9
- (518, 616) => 10.1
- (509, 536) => 10.9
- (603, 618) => 10.9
